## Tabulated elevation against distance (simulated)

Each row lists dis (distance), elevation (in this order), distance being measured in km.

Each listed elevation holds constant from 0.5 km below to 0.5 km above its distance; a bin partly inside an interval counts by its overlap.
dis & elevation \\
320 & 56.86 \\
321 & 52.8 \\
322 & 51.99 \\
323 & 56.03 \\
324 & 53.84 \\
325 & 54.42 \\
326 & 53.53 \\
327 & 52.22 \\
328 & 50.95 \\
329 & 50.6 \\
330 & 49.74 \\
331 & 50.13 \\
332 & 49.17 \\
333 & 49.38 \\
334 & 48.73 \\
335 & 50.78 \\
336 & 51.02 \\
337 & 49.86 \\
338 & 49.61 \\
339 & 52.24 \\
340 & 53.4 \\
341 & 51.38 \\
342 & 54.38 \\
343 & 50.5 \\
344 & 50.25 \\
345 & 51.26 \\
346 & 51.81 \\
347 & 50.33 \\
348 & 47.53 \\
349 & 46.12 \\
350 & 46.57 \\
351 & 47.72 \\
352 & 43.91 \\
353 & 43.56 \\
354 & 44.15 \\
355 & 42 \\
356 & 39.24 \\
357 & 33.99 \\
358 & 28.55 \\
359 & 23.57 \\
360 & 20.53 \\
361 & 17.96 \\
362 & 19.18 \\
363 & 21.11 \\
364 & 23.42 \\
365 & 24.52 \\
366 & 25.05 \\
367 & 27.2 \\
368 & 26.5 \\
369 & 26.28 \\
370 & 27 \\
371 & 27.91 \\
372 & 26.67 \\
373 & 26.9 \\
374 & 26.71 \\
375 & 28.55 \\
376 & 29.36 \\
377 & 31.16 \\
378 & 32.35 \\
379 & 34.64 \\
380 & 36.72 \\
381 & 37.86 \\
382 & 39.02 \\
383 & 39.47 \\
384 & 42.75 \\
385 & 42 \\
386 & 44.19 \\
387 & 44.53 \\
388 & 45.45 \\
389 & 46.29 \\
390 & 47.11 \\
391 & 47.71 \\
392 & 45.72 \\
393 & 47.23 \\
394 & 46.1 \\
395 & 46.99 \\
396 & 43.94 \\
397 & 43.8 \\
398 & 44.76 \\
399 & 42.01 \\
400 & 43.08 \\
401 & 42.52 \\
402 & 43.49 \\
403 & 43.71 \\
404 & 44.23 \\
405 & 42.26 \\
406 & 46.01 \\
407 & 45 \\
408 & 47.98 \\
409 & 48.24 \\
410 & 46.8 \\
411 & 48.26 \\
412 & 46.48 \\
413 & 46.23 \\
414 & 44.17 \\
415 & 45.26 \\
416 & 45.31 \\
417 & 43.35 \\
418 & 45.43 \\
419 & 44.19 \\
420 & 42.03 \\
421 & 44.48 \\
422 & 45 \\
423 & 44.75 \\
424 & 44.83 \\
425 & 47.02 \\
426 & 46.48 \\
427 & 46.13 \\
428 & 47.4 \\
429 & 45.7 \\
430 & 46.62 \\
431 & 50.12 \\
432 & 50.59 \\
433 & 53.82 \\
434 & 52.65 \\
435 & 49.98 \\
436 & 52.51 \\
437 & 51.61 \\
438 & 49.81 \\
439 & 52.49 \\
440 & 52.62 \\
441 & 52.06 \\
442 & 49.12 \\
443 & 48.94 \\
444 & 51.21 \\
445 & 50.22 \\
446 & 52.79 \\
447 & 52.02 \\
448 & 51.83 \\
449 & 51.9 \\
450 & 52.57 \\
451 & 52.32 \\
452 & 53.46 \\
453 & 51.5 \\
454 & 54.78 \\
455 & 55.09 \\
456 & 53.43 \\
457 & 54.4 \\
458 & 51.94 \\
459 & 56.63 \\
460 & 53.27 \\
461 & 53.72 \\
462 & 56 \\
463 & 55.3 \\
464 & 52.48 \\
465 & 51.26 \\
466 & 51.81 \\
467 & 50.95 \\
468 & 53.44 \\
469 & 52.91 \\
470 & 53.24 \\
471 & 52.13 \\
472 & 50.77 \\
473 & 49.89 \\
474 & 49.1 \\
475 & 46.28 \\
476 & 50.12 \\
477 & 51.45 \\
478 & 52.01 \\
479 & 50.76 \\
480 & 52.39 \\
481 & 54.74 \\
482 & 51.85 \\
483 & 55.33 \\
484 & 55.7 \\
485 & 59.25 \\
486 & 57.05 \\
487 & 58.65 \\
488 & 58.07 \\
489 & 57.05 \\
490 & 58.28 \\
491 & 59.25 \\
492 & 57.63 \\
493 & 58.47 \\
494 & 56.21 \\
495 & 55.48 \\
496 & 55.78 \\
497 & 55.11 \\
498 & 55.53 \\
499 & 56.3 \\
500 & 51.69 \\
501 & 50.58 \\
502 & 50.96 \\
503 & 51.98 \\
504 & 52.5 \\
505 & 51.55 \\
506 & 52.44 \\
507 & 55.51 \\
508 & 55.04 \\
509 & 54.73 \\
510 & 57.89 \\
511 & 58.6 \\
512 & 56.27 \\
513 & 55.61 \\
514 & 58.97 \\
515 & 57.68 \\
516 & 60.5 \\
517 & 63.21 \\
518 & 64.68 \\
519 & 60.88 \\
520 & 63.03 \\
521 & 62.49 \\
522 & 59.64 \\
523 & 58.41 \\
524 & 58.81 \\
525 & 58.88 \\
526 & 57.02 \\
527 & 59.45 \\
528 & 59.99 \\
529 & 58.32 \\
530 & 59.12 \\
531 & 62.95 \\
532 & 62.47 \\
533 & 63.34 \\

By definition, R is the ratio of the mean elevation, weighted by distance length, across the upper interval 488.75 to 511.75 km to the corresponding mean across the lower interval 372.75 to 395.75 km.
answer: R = 1.4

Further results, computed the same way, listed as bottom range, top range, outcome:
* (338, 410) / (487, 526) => 1.44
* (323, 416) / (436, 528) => 1.31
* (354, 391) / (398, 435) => 1.41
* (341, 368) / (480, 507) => 1.47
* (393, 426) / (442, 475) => 1.16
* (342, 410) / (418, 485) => 1.32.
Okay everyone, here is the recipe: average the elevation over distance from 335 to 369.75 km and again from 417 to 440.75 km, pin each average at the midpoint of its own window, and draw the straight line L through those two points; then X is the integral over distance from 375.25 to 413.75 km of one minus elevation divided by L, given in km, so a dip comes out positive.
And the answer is 1.1 km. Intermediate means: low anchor 39.3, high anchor 48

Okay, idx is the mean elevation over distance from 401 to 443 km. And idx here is 47.1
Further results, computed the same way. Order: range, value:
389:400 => 45.5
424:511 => 52.8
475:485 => 52.7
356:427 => 38.6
